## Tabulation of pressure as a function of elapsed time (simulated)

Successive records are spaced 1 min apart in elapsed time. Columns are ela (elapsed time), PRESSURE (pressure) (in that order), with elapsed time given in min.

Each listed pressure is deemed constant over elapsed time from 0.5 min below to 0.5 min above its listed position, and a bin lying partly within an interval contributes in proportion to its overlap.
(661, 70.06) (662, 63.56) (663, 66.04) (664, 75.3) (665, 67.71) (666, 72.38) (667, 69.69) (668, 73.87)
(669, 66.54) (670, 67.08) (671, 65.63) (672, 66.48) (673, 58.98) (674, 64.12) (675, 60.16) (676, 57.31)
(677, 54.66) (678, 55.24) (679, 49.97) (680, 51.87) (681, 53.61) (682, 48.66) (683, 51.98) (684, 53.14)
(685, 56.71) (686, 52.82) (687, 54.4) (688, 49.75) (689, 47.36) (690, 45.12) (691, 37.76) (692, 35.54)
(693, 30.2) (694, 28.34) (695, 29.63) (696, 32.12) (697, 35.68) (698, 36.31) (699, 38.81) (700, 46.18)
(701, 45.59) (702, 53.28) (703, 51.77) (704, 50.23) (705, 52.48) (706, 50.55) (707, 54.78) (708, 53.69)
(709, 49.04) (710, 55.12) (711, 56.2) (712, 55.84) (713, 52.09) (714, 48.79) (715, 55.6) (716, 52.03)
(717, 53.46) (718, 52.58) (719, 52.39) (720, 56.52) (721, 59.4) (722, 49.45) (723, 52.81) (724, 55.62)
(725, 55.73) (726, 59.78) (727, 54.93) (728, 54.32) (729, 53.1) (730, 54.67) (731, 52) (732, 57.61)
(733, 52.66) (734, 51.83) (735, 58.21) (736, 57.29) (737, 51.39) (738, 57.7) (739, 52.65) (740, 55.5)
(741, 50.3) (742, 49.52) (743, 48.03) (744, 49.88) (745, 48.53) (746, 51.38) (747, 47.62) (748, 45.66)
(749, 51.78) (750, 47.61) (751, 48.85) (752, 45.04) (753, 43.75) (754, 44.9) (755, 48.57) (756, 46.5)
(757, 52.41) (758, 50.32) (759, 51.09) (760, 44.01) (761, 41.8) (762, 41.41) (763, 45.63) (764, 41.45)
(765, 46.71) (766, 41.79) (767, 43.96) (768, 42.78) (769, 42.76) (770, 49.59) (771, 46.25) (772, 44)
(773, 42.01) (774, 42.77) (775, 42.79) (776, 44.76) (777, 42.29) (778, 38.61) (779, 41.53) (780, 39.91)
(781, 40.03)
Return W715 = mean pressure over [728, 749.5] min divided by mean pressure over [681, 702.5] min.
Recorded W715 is 1.2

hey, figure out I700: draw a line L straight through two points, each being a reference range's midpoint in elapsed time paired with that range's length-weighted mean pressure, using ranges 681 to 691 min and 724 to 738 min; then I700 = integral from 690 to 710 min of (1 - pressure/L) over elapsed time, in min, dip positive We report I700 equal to 3.4 min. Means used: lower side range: 50.6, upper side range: 55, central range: 43.1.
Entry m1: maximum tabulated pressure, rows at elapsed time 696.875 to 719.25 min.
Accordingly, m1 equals 56.2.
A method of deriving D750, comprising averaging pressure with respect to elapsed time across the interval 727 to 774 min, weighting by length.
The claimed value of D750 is 48.8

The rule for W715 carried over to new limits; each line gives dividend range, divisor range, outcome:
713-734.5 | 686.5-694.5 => 1.32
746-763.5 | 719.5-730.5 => 0.85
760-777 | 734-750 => 0.85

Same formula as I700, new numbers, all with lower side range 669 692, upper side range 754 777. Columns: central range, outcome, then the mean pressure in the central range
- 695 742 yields -1.4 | 51.7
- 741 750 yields -0.3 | 49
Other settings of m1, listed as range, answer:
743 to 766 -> 52.41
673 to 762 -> 64.12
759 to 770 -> 51.09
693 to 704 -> 53.28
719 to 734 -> 59.78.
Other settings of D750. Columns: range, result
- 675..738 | 50.4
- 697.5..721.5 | 51.4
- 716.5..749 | 53.2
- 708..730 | 54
